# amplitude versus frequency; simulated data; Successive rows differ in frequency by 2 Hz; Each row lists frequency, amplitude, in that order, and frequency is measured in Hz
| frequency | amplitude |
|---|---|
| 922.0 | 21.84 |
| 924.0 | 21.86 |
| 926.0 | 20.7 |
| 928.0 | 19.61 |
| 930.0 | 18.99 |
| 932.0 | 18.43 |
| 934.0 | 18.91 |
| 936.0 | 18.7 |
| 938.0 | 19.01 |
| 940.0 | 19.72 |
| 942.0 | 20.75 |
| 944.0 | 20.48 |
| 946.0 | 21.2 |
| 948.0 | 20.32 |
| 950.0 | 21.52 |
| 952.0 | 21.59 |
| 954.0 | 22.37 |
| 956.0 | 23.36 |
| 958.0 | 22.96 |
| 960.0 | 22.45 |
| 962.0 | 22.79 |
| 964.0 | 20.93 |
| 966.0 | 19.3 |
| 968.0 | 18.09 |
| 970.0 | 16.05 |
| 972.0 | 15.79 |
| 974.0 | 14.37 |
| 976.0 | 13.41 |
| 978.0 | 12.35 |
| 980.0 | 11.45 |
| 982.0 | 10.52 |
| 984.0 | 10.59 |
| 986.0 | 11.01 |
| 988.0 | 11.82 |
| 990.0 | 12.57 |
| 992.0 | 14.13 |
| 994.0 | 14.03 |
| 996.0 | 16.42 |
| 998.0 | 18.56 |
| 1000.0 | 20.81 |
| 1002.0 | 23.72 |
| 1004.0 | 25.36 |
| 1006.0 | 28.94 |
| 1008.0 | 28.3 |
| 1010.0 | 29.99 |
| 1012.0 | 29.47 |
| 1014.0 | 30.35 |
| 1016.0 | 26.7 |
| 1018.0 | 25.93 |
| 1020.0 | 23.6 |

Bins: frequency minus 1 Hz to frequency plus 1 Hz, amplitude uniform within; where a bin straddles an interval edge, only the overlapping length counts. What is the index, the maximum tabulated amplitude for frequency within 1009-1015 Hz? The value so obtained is 30.35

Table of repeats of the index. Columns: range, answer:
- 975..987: 13.41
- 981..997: 16.42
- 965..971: 19.3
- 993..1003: 23.72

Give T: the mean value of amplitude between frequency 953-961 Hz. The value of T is 22.8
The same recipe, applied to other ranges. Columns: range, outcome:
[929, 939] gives 18.8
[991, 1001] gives 16.8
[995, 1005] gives 21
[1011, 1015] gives 29.9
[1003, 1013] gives 28.4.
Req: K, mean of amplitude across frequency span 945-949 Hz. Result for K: 20.8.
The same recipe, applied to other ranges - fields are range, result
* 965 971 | 17.8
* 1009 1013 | 29.7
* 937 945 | 20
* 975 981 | 12.4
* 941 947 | 20.8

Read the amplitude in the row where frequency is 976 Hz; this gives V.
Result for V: 13.41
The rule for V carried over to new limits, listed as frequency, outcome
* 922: 21.84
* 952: 21.59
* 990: 12.57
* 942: 20.75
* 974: 14.37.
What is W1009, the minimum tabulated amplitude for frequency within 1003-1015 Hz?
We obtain 25.36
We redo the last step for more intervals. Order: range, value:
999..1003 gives 20.81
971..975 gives 14.37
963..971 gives 16.05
